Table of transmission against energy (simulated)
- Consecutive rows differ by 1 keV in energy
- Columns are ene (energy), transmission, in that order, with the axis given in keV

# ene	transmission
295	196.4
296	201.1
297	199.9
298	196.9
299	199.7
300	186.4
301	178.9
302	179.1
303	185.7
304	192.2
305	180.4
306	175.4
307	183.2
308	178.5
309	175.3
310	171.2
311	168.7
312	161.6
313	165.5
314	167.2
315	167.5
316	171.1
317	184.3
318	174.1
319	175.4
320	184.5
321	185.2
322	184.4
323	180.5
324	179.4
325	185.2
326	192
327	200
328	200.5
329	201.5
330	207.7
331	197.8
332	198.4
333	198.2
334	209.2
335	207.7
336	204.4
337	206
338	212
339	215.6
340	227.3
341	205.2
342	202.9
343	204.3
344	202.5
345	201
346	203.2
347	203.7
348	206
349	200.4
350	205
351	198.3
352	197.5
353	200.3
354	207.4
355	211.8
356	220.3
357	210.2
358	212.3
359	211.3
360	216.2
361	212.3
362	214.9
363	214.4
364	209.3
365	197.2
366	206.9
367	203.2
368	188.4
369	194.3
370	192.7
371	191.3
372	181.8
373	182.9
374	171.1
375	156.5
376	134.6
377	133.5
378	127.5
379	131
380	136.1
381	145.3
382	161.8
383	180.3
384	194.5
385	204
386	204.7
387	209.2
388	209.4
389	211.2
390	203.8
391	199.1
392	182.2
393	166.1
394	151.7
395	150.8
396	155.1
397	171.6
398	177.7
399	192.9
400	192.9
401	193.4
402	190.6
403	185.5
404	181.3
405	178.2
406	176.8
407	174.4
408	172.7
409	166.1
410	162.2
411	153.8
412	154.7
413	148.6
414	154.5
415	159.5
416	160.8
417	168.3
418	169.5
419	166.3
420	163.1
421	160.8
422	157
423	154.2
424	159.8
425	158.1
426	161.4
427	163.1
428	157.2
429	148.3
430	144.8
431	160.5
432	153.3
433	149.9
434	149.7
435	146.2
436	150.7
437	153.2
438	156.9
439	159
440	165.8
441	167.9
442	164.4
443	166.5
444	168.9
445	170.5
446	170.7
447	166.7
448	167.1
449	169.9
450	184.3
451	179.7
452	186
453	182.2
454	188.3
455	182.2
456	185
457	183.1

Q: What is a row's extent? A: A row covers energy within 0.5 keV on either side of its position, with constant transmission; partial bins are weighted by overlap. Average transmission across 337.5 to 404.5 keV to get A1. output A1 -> 191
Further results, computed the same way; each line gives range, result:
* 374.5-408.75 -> 175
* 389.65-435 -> 166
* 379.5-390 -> 187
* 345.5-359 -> 206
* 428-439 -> 152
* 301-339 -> 187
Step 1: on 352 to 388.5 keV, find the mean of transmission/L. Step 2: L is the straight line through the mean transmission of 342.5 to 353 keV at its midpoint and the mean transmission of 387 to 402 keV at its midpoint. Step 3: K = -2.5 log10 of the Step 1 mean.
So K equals 0.03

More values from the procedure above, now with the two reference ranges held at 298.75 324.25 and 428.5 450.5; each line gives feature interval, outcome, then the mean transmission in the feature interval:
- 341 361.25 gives -0.19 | 206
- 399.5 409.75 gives -0.10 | 181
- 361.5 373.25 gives -0.16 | 198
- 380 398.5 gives -0.08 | 181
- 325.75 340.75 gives -0.17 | 205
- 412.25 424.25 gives 0.02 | 160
